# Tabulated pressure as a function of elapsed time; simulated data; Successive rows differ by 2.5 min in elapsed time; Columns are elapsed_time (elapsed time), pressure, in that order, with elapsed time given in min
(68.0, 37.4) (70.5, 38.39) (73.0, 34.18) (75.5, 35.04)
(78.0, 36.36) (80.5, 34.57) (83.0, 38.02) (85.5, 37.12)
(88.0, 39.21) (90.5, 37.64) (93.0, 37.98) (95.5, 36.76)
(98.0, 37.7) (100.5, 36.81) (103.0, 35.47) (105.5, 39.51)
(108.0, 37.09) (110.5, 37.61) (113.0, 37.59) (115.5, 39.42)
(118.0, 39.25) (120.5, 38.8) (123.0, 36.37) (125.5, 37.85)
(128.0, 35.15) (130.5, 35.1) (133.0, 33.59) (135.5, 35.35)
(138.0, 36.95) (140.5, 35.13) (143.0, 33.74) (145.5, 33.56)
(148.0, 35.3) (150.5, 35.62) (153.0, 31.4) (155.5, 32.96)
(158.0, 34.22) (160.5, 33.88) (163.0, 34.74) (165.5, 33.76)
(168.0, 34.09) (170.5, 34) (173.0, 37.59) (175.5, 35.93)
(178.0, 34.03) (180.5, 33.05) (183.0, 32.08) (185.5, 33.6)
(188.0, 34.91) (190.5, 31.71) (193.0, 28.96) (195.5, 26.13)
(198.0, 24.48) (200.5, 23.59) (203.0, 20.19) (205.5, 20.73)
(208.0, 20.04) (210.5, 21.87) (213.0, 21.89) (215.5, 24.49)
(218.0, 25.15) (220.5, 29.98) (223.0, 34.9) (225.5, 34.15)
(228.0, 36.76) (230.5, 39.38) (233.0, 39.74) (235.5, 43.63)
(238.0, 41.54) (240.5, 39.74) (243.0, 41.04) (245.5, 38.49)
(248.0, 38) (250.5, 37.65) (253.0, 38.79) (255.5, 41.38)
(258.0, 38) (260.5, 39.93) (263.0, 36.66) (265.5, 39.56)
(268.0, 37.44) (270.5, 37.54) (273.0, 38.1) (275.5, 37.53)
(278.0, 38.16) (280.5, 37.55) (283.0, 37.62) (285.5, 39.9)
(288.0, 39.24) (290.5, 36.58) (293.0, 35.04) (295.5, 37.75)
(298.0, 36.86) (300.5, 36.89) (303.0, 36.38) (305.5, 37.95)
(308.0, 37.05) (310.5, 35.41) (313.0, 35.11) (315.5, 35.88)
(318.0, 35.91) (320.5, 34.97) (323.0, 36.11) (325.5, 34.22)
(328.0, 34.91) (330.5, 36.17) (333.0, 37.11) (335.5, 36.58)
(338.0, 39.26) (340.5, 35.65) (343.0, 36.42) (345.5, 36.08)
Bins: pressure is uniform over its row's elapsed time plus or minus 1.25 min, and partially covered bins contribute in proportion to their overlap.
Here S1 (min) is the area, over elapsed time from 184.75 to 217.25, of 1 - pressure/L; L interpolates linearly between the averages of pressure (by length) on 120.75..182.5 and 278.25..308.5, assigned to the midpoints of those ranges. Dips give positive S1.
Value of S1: 9.3 min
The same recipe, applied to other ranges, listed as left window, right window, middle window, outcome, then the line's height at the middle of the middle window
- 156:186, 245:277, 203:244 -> 5.59 min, 36.7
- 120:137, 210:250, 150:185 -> 1.39 min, 35.5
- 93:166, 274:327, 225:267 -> -3.06 min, 36.5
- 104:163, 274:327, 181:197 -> 2.19 min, 36.2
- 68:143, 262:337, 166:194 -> 2.42 min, 36.9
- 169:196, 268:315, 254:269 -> -1.14 min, 36.1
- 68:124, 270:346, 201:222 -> 7.84 min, 37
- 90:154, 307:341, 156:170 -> 0.87 min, 36.3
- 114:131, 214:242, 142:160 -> 1.51 min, 36.9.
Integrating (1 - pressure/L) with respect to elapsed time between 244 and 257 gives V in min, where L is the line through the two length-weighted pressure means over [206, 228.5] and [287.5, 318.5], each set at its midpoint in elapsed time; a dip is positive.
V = -3.4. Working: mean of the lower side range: 27.2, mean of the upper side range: 36.6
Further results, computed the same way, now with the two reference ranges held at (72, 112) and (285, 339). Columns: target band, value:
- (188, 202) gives 3.51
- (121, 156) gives 1.79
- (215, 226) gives 2.08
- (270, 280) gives -0.33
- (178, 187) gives 0.90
